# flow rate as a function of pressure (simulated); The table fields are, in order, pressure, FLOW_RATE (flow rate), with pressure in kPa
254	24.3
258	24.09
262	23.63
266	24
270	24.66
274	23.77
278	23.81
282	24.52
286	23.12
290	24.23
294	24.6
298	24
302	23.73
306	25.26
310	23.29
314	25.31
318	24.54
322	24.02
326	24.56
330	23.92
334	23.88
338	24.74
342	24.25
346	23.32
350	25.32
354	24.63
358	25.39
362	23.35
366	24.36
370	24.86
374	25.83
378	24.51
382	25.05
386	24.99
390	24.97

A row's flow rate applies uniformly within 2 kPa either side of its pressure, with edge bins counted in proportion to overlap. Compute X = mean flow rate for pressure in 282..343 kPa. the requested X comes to 24.2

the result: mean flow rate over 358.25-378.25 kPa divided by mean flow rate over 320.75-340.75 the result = 1.02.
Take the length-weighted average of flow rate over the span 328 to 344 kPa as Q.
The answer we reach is 24.2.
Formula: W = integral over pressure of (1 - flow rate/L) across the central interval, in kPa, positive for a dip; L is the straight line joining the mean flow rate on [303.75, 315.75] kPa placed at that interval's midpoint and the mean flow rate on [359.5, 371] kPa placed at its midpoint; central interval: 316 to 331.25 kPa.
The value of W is 0.1 kPa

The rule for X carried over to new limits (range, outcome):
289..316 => 24.4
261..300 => 24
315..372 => 24.4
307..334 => 24.3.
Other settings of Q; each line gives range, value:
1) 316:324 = 24.3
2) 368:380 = 25.1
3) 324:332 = 24.2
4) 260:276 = 24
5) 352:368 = 24.4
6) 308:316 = 24.3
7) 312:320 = 24.9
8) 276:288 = 23.8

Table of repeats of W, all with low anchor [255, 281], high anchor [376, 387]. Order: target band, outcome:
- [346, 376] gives 0.0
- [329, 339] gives 0.1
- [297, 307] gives 0.0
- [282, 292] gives 0.1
